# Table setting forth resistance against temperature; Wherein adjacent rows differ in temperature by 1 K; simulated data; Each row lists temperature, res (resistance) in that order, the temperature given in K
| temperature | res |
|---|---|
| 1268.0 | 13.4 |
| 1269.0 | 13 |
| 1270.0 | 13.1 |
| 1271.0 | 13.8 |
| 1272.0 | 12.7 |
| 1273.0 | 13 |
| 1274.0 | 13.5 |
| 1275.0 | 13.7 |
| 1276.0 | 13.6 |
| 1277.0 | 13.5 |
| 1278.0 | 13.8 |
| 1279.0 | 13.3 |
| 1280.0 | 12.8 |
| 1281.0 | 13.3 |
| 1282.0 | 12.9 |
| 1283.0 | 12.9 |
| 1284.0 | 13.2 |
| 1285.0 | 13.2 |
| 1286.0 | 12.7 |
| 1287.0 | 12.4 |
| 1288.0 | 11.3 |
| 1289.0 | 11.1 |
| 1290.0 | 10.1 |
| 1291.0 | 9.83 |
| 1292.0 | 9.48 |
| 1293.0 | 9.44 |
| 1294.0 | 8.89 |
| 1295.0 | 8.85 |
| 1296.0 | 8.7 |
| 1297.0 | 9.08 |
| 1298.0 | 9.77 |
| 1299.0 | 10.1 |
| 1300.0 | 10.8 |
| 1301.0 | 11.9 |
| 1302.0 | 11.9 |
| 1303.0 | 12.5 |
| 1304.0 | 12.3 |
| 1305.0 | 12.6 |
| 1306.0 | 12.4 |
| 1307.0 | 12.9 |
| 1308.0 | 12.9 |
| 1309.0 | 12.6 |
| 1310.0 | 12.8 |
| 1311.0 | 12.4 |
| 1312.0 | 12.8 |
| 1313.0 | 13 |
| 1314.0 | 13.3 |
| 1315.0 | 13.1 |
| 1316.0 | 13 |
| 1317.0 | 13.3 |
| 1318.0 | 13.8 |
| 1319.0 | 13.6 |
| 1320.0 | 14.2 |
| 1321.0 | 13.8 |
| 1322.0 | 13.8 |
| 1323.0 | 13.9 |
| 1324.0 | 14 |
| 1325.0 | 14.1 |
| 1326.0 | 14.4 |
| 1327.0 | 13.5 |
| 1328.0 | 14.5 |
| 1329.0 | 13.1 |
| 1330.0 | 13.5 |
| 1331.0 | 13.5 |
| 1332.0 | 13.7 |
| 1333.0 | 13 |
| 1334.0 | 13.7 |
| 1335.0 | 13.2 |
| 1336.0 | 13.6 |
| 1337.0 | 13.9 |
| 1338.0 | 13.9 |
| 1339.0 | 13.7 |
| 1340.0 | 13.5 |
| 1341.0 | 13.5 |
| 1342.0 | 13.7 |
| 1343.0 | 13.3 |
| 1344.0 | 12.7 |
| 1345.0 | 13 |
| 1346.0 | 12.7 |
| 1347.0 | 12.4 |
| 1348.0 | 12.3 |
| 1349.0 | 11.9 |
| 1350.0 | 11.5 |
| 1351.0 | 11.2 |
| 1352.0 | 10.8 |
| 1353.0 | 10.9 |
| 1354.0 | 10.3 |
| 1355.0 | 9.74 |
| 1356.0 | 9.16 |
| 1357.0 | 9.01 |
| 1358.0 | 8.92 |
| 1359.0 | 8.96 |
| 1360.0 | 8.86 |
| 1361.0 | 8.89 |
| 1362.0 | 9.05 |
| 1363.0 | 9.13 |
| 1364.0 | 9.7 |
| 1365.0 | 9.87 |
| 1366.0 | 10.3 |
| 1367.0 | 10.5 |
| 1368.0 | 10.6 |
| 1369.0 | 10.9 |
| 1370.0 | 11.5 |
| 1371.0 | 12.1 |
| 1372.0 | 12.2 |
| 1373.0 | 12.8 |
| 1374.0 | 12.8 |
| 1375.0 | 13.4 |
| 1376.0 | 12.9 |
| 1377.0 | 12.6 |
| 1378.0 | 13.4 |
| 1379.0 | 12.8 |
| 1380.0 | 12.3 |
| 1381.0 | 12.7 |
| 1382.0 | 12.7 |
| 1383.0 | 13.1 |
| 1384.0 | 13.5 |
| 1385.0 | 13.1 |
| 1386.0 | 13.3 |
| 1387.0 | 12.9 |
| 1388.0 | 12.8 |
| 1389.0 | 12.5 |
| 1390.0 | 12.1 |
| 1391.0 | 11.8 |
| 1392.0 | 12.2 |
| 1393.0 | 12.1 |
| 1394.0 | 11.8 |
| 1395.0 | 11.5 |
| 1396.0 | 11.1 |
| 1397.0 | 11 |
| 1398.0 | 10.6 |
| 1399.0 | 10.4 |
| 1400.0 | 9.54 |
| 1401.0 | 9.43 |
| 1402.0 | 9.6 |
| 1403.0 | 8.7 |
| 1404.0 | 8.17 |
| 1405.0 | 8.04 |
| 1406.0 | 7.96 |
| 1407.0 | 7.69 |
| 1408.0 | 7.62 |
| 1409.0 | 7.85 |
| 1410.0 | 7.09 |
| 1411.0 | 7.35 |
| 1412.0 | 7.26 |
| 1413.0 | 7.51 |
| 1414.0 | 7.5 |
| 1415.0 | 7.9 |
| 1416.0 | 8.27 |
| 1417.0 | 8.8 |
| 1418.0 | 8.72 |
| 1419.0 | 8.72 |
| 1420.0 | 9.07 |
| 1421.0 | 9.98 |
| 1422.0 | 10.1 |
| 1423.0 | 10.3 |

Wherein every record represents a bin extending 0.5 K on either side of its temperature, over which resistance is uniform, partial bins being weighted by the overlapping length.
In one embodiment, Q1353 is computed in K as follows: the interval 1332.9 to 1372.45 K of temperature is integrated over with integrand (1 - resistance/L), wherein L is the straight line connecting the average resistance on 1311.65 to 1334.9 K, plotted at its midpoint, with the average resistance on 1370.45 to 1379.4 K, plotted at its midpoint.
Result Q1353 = 5.1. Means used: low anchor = 13.6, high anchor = 12.8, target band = 11.4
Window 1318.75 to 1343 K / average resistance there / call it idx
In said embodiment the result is 13.7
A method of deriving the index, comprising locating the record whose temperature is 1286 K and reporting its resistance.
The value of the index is 12.7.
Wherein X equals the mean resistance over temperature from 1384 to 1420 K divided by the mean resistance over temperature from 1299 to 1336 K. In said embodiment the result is 0.7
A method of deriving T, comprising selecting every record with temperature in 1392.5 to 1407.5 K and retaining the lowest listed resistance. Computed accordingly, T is 7.69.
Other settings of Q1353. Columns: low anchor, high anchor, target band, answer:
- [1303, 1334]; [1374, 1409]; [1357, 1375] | 2.3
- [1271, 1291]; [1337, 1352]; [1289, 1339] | 1.3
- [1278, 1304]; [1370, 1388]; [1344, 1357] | 1.1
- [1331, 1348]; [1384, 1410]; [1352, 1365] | 3.1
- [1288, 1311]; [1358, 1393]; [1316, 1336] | -4.4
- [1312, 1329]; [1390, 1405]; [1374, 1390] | -2.5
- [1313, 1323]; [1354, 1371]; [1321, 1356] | -3.2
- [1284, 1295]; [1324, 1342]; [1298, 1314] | -0.4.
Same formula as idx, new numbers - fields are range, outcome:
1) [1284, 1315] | 11.5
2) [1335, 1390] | 11.8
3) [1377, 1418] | 10.4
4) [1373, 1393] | 12.8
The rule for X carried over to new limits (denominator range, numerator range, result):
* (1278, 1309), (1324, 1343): 1.19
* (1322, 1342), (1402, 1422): 0.60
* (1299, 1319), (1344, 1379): 0.88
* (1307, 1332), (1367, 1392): 0.93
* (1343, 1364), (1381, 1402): 1.12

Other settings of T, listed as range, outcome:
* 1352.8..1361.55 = 8.86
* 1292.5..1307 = 8.7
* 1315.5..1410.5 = 7.09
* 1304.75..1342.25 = 12.4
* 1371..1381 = 12.1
